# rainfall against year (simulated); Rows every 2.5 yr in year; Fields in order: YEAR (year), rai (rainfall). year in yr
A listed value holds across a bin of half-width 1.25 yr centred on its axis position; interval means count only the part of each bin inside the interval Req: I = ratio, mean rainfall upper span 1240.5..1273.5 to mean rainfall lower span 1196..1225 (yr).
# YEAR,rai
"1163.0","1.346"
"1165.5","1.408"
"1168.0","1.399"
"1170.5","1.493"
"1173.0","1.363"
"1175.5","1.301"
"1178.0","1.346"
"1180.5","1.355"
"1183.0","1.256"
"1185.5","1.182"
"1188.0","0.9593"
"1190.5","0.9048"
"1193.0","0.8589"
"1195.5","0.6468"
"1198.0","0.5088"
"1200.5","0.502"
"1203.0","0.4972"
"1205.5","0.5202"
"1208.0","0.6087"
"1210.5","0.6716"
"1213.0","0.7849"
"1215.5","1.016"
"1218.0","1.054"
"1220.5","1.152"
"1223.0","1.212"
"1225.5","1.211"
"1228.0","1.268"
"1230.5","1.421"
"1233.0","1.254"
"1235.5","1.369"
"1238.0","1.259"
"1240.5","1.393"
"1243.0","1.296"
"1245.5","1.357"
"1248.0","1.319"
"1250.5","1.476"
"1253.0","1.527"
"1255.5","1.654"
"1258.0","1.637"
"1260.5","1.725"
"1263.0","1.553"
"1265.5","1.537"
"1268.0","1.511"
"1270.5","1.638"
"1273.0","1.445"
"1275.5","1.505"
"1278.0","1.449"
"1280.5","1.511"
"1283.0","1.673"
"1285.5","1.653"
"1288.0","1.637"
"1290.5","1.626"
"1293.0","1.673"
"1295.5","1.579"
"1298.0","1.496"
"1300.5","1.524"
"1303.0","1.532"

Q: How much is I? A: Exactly 1.93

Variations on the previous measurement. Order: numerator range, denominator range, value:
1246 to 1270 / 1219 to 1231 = 1.25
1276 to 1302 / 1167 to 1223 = 1.62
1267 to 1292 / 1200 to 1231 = 1.71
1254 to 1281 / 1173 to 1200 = 1.51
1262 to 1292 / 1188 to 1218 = 2.20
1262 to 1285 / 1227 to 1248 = 1.16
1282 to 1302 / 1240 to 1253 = 1.16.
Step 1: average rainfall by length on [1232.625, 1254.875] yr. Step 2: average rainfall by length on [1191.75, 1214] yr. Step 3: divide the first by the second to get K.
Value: 2.21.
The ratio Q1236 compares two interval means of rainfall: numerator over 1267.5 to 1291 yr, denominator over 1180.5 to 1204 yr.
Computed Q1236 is 1.9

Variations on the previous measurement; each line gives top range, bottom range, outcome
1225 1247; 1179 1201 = 1.42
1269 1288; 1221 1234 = 1.23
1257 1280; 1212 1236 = 1.33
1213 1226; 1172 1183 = 0.82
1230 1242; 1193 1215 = 2.14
